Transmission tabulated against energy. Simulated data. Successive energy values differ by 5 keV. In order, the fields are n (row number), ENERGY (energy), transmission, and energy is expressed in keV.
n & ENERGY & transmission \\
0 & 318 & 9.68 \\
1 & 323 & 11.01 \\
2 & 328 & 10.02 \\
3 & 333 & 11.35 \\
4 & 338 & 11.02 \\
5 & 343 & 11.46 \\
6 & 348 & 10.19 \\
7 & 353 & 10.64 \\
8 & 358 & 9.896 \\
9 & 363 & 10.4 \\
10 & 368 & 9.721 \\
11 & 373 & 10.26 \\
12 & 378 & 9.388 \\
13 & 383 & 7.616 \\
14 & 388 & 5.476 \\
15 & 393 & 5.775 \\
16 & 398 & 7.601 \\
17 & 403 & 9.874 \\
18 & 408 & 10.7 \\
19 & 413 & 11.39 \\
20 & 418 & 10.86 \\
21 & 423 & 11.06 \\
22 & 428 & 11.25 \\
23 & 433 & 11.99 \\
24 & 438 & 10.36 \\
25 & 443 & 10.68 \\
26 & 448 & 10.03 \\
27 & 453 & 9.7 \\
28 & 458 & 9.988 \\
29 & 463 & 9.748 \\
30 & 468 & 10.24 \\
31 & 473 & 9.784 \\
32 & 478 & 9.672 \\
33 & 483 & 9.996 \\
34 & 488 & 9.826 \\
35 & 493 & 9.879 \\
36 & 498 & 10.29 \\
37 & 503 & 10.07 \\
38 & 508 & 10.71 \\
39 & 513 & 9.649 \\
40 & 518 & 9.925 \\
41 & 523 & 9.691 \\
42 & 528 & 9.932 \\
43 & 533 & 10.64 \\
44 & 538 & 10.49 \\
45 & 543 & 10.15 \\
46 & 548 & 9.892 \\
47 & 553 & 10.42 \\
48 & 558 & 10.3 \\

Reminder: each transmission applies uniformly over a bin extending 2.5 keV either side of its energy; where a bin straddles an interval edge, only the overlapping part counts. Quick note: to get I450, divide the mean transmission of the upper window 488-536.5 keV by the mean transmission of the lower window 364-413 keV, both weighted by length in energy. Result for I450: 1.16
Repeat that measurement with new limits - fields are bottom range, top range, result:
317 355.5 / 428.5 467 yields 0.97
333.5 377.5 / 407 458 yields 1.03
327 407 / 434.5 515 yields 1.07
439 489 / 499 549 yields 1.01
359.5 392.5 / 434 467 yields 1.18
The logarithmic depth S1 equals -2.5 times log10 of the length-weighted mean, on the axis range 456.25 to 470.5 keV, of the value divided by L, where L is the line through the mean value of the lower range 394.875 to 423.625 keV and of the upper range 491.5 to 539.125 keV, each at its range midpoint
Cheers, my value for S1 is 0.01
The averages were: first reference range 10.1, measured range 9.99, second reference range 10.1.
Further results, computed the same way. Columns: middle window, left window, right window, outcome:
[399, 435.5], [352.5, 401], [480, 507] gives -0.19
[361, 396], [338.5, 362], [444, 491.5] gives 0.24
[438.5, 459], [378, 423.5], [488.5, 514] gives -0.07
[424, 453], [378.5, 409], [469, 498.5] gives -0.22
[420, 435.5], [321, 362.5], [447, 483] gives -0.13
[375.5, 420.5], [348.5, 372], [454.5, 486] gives 0.15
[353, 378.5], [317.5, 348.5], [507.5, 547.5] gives 0.06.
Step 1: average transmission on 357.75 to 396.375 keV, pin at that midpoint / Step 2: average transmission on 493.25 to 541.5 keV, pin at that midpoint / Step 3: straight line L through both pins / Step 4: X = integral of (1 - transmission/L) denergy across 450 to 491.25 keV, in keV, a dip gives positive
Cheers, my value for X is -1.2 keV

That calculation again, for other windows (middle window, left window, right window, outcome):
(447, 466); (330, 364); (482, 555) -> 0.8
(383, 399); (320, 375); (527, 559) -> 6.3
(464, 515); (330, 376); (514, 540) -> 0.9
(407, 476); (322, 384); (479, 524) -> -2.9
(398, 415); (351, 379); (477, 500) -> -0.3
